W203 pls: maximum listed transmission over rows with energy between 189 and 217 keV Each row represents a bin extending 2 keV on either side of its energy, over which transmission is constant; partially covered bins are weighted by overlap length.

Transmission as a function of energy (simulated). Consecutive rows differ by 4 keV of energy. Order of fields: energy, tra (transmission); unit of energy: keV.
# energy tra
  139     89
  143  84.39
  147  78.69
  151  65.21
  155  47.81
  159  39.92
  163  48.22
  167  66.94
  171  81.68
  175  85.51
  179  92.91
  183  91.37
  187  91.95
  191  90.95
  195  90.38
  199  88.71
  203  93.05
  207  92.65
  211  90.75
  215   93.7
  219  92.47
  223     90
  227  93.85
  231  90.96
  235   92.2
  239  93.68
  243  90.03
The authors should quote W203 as 93.7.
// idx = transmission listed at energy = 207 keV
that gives 92.65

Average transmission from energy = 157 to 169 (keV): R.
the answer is 51.7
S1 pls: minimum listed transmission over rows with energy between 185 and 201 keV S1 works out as 88.71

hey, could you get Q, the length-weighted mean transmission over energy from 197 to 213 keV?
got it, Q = 91.3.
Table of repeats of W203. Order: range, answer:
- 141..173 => 84.39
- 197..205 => 93.05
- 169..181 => 92.91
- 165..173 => 81.68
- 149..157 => 65.21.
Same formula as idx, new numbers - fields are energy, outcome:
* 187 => 91.95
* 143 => 84.39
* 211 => 90.75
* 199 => 88.71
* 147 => 78.69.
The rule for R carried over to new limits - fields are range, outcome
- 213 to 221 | 93.1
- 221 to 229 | 91.9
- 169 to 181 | 86.7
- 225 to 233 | 92.4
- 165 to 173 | 74.3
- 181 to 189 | 91.7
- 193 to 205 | 90.7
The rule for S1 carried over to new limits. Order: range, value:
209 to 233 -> 90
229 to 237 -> 90.96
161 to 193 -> 48.22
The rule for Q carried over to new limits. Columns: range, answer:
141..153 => 76.1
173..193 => 90.5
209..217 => 92.2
